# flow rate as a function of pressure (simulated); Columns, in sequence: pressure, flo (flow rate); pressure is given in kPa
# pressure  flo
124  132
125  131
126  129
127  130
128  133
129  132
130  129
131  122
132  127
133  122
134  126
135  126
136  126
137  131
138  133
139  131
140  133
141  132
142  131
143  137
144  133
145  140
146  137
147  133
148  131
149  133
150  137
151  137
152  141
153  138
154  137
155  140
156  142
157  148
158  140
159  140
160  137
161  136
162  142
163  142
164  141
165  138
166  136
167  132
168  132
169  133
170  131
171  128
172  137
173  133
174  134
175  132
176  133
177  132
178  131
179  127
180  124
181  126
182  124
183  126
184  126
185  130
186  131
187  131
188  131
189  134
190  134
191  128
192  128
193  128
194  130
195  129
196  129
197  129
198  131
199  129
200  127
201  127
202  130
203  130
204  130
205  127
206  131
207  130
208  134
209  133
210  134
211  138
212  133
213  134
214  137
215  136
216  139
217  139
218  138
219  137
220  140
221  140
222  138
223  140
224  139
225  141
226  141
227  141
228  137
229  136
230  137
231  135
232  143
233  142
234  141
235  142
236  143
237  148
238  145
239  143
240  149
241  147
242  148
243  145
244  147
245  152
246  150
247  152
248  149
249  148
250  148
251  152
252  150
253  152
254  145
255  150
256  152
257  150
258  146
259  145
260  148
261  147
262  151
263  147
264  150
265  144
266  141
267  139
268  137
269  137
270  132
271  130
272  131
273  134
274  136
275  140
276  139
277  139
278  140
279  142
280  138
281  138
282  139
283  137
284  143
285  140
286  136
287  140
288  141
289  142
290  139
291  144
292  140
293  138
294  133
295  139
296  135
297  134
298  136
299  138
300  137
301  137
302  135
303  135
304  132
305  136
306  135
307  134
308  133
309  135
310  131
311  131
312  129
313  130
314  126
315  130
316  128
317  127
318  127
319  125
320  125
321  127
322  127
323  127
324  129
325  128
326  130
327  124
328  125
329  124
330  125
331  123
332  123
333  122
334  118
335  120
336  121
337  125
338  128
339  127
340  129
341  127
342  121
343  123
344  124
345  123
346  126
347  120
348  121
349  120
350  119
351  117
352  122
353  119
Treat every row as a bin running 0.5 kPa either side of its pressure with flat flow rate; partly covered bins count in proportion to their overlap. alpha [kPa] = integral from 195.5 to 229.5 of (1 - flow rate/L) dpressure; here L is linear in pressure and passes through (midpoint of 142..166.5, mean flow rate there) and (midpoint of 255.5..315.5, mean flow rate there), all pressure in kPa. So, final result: 0.9 kPa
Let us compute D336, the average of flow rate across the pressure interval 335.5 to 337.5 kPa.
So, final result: 123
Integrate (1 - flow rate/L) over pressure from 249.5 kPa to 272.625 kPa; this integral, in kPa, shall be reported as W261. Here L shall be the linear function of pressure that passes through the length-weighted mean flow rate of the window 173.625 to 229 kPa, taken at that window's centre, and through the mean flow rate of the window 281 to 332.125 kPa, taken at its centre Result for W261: -2.1 kPa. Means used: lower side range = 133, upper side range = 133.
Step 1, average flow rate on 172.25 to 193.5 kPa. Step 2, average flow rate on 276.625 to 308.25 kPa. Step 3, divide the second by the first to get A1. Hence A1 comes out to 1.1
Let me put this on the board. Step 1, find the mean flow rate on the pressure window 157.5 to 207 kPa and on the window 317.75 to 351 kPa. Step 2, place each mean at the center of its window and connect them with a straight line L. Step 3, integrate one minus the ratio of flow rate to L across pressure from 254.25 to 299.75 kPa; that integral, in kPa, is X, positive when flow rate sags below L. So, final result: -4.8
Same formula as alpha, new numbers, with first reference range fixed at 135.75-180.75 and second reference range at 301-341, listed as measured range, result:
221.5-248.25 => -2.37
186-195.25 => 0.22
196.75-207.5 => 0.31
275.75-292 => -1.29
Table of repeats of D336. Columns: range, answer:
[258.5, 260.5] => 146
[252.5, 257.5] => 150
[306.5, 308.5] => 134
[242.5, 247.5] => 149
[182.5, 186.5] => 128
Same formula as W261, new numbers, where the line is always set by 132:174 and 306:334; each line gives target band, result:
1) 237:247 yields -1.3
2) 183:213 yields 0.6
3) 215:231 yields -0.8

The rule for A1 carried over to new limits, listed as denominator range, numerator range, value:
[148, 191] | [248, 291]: 1.06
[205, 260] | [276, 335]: 0.93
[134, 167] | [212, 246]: 1.04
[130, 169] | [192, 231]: 1.00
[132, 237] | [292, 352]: 0.96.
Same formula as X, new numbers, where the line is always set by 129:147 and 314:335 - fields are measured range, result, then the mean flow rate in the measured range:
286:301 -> -1.40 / 138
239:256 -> -2.84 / 149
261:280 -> -1.88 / 140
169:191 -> -0.15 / 130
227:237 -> -0.94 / 140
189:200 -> -0.05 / 130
